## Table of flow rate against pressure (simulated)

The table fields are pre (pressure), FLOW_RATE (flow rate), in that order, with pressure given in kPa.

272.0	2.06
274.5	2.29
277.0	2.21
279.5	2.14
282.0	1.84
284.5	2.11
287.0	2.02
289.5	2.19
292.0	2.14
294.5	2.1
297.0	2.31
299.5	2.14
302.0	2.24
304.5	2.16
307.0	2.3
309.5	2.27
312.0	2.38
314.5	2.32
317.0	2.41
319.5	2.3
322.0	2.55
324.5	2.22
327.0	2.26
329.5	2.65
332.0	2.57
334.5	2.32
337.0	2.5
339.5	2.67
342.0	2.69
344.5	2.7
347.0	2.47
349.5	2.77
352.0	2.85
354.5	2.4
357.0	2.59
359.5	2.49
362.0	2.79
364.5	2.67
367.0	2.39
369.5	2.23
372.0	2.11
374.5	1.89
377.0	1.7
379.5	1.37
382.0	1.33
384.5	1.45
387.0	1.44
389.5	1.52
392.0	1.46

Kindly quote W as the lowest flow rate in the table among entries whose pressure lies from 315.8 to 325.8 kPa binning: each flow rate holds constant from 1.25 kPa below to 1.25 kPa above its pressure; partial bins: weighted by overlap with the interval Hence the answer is 2.22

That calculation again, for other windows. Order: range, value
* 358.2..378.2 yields 1.7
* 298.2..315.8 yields 2.14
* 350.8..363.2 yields 2.4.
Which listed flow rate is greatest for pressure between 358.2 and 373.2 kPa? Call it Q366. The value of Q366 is 2.79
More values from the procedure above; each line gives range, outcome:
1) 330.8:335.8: 2.57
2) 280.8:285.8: 2.11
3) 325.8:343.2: 2.69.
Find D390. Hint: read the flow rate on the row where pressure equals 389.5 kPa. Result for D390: 1.52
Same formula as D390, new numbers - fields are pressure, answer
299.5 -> 2.14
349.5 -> 2.77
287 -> 2.02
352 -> 2.85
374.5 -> 1.89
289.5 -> 2.19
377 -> 1.7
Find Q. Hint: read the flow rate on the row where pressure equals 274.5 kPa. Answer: 2.29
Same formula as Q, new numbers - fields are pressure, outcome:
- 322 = 2.55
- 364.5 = 2.67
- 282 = 1.84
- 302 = 2.24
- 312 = 2.38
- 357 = 2.59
